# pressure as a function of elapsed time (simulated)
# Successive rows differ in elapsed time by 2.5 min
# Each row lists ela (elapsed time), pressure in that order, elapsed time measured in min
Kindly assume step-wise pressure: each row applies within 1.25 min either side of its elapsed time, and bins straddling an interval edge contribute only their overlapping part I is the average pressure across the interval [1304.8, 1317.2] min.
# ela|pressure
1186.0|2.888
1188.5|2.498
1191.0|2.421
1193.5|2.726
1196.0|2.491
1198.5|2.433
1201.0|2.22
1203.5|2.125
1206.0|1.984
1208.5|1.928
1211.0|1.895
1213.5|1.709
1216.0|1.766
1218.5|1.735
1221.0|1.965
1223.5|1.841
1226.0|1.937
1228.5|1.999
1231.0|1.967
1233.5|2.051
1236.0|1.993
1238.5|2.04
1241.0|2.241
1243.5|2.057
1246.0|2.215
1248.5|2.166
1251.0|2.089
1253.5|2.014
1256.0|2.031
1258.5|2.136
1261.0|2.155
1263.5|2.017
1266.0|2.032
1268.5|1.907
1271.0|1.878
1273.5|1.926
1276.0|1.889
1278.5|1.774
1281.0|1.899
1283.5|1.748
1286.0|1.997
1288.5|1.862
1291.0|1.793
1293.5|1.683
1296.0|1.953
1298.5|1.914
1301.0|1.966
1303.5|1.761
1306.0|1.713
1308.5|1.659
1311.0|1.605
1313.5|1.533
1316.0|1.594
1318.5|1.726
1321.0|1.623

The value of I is 1.62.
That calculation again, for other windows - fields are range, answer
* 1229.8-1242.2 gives 2.06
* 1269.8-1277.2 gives 1.9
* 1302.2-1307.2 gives 1.74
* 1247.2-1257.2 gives 2.08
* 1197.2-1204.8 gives 2.26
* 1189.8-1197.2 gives 2.55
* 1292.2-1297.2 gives 1.82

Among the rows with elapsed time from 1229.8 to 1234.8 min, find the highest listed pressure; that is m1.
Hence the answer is 2.051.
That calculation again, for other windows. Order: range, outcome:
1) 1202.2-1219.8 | 2.125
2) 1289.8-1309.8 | 1.966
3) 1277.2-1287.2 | 1.997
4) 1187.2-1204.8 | 2.726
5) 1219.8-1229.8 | 1.999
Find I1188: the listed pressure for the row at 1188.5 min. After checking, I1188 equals 2.498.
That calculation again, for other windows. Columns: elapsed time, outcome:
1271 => 1.878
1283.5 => 1.748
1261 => 2.155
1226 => 1.937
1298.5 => 1.914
